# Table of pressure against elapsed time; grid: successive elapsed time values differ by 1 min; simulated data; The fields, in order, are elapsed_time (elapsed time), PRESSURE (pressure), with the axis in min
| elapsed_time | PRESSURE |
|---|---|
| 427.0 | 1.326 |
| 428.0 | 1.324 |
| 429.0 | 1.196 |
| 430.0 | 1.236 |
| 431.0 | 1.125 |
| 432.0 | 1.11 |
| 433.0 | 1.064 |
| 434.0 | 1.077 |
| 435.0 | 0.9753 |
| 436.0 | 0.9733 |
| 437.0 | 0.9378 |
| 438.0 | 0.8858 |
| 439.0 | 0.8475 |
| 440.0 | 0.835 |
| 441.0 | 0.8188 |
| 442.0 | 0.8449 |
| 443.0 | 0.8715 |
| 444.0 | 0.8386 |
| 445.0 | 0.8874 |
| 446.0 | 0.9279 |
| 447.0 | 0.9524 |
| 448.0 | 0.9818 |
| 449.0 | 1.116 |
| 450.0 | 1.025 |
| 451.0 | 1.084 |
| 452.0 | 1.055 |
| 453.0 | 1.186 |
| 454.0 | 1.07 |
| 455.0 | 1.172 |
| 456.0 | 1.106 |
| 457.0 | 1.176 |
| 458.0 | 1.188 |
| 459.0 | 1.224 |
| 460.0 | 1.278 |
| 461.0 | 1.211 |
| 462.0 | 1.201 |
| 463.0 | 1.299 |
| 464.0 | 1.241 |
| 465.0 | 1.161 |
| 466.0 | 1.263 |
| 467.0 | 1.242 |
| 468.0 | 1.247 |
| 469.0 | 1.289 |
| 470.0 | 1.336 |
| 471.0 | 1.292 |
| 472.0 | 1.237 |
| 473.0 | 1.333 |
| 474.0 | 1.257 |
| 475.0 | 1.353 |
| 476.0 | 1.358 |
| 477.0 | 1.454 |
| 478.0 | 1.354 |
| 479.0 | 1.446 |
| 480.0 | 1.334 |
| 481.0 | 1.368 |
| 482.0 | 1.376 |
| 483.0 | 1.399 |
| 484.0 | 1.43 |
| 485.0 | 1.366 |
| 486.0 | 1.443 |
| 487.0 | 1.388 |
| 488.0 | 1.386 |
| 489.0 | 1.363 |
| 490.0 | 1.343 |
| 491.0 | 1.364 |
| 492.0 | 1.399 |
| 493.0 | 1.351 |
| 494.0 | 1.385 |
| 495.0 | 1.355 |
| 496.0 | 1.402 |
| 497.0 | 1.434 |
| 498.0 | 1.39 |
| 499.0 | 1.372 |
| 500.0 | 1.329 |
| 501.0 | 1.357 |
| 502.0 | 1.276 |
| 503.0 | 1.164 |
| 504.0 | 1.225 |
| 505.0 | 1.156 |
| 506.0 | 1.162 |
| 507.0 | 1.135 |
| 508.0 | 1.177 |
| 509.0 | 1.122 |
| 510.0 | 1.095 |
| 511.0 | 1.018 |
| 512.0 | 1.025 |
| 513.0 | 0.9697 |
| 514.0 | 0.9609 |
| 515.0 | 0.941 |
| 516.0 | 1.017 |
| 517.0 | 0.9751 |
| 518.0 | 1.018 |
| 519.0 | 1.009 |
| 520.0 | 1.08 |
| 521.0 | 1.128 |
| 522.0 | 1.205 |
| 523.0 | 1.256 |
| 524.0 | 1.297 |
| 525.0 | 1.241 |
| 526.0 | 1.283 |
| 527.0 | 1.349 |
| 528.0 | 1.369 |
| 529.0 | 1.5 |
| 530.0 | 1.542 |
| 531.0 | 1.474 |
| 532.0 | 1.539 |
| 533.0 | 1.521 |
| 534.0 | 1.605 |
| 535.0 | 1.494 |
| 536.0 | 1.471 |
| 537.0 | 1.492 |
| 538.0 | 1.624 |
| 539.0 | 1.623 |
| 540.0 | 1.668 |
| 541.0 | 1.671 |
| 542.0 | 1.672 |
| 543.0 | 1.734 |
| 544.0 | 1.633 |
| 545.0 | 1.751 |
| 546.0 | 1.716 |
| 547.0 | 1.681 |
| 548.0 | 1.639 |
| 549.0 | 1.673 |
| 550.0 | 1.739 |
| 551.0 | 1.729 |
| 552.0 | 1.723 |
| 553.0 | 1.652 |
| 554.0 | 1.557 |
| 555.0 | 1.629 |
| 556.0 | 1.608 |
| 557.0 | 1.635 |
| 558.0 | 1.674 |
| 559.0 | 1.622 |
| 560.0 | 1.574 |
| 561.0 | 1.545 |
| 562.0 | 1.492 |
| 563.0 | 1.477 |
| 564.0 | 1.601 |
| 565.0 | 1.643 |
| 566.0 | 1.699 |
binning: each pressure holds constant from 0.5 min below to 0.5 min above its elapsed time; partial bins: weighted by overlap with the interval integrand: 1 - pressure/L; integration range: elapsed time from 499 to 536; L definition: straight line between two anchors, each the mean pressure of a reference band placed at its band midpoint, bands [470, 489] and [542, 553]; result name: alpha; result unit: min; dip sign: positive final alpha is 7.8 min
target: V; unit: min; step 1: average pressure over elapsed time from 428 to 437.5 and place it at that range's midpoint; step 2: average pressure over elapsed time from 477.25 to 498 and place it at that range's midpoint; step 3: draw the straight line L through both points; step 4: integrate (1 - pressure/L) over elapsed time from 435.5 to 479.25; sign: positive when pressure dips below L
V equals 3.5 min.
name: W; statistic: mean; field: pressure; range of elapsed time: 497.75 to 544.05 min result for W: 1.3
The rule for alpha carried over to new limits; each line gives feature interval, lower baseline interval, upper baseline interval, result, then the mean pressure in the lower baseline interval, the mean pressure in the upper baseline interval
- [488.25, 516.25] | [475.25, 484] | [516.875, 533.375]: 2.33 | 1.39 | 1.29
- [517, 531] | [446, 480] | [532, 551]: 2.66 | 1.22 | 1.63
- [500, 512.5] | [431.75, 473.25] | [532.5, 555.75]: 2.16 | 1.09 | 1.64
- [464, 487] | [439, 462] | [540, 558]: -2.55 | 1.04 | 1.67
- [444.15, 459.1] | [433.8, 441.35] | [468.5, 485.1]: 0.08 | 0.915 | 1.35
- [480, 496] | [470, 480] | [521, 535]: -0.31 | 1.34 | 1.39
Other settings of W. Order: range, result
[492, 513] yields 1.24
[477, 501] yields 1.38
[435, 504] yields 1.21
